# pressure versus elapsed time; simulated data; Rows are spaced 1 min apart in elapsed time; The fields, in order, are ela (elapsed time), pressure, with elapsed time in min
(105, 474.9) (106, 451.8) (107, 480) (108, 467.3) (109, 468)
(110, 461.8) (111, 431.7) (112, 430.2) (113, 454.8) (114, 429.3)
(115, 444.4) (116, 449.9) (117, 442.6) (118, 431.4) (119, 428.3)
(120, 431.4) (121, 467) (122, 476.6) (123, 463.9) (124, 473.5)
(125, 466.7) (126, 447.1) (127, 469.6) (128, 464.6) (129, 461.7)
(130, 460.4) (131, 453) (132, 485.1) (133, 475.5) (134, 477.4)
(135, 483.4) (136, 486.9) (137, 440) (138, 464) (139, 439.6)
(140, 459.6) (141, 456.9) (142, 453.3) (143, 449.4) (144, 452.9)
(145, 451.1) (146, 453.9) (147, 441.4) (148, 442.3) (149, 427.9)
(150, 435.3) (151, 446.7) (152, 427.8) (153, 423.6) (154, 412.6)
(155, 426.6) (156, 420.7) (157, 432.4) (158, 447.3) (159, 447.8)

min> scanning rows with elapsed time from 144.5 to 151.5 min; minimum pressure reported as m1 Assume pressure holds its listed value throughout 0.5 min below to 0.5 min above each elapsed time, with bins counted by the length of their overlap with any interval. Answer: 427.9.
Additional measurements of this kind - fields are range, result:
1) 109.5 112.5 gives 430.2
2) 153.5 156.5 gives 412.6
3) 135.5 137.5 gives 440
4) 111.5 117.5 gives 429.3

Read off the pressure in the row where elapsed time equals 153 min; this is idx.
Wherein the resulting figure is 423.6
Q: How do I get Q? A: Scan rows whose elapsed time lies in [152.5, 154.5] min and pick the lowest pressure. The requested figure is 412.6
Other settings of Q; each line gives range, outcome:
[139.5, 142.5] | 453.3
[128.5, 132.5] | 453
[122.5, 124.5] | 463.9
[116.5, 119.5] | 428.3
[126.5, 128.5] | 464.6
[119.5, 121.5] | 431.4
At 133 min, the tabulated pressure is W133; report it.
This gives 475.5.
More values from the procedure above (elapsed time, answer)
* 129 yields 461.7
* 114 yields 429.3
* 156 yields 420.7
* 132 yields 485.1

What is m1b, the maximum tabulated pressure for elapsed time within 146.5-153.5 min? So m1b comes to 446.7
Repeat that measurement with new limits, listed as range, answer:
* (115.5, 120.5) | 449.9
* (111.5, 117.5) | 454.8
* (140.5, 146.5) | 456.9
